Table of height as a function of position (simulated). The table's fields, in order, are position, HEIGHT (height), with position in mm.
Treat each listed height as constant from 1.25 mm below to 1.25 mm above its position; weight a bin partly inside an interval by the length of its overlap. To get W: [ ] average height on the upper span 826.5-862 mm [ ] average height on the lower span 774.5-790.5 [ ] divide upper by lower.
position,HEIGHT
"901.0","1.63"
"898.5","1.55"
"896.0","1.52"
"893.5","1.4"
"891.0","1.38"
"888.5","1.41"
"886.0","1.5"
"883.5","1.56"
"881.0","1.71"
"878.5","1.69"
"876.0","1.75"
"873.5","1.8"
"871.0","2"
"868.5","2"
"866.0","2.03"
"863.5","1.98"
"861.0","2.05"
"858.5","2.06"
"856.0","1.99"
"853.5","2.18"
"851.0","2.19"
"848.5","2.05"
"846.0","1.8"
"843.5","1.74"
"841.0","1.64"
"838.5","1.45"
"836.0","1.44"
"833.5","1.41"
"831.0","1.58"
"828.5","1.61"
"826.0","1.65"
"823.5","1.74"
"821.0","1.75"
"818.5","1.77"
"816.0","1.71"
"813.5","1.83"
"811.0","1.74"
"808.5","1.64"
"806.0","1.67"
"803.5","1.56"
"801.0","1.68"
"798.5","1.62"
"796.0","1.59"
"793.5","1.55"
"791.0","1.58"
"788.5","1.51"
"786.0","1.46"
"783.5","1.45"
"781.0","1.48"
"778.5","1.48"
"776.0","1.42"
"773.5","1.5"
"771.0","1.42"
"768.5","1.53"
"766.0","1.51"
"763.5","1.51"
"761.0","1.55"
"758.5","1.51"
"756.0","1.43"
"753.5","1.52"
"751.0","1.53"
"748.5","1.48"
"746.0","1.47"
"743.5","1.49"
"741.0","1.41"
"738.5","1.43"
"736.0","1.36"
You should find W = 1.22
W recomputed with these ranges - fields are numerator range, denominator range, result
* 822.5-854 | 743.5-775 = 1.15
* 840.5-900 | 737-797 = 1.20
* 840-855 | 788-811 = 1.20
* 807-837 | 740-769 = 1.11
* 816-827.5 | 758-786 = 1.16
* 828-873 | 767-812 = 1.19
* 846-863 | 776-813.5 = 1.31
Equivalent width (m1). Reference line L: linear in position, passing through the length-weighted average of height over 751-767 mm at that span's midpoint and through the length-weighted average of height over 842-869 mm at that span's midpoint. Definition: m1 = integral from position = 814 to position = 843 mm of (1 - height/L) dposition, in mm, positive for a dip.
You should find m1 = 3.7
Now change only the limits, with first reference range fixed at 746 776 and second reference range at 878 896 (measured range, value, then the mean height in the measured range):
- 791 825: -4.0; 1.68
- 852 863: -4.1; 2.07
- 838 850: -2.0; 1.76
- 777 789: 0.2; 1.47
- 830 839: 0.2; 1.47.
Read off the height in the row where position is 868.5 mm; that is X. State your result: 2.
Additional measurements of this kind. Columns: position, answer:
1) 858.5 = 2.06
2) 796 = 1.59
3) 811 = 1.74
